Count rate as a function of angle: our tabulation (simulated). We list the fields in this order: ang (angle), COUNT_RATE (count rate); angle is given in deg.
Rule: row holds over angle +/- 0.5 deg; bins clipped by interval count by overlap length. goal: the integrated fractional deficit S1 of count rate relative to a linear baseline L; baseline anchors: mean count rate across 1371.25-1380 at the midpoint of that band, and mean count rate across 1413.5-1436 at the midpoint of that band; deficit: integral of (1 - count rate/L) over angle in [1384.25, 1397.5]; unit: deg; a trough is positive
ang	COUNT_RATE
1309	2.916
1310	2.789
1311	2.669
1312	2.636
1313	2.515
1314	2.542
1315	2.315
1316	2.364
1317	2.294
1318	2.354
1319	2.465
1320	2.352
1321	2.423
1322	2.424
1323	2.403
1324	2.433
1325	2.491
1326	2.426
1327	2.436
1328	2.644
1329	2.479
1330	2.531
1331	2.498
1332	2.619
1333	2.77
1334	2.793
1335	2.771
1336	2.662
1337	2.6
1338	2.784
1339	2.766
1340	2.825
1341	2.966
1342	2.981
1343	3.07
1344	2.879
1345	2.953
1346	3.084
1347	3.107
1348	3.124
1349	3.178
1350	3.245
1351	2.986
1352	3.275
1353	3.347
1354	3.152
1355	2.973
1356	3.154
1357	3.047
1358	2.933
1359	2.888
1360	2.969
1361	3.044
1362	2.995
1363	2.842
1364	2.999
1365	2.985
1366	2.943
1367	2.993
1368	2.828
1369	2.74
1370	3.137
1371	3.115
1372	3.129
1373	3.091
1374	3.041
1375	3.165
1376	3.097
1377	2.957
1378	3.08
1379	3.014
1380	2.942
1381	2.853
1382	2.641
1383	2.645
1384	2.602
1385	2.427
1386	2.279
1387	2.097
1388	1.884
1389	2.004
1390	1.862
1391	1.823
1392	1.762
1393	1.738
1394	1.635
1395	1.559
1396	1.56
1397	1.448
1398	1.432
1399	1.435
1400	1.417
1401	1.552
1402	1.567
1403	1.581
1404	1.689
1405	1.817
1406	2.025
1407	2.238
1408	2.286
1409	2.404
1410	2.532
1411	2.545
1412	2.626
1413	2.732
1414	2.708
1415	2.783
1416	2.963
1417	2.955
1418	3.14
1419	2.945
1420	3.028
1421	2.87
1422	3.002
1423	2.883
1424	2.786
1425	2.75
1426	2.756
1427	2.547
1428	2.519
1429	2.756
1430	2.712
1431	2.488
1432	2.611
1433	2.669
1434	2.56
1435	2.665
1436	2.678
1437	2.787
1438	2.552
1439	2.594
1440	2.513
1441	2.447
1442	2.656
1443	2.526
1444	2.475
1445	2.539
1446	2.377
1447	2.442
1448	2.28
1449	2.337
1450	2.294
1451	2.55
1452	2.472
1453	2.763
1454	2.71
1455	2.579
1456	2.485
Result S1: 4.9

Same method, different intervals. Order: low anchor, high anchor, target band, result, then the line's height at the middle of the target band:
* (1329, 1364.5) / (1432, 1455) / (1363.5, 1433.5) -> 6.2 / 2.72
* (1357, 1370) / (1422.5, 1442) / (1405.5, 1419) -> 0.5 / 2.73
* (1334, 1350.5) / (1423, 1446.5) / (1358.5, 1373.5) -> -0.7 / 2.85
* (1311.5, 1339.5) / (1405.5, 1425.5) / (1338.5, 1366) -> -4.7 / 2.58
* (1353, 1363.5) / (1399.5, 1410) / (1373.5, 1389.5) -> -1.3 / 2.45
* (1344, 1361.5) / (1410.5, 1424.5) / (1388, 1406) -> 7.8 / 2.93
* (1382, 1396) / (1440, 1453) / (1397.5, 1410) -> 1.9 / 2.14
